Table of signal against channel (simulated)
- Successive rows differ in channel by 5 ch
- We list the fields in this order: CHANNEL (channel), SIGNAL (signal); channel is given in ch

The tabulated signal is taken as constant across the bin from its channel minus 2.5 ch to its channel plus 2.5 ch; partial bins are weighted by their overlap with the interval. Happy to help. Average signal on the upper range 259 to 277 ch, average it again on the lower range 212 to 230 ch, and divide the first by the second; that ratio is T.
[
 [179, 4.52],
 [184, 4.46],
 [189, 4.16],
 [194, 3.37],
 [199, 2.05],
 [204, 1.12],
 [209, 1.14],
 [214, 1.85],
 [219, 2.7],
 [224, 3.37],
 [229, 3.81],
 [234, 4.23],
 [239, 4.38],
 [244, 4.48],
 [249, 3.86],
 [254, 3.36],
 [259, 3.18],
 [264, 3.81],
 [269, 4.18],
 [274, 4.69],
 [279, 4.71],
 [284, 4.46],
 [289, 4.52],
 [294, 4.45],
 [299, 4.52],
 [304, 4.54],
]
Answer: 1.42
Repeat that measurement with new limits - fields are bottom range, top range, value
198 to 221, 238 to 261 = 2.21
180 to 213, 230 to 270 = 1.42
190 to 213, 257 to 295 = 2.06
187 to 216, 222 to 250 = 1.79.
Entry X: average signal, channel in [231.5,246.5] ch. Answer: 4.36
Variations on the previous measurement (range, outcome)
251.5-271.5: 3.63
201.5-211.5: 1.13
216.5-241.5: 3.7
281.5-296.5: 4.48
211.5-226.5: 2.64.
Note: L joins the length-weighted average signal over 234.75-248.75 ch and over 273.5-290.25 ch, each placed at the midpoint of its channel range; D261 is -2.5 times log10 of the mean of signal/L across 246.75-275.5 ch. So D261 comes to 0.17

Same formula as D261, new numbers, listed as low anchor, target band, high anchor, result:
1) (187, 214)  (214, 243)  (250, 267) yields -0.23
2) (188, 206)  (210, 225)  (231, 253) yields 0.36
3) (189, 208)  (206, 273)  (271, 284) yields 0.05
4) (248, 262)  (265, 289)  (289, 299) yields -0.11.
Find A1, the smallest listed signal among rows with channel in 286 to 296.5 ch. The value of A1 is 4.45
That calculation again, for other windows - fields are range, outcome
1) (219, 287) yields 2.7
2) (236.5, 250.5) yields 3.86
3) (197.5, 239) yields 1.12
